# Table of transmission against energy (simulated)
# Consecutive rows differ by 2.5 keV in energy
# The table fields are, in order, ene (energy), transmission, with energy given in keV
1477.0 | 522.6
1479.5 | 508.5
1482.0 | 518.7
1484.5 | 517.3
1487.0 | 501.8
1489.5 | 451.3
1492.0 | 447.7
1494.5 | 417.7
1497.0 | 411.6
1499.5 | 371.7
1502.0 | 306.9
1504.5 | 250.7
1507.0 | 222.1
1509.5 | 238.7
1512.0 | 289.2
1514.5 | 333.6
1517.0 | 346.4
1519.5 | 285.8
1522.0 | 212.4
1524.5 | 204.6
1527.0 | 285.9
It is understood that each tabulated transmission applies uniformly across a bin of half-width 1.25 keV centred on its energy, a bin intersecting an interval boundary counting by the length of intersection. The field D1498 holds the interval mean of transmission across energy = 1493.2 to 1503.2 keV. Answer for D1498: 378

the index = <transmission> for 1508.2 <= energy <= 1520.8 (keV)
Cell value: 298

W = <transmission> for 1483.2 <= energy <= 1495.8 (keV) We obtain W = 467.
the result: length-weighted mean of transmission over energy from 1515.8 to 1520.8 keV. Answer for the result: 315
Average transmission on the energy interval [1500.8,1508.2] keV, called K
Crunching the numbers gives 260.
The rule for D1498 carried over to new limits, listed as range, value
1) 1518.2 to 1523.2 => 250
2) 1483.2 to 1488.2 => 510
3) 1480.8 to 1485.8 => 518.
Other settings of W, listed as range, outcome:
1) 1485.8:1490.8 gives 476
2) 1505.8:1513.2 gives 250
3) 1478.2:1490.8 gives 499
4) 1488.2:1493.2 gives 450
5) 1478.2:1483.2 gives 514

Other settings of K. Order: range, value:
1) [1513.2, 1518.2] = 339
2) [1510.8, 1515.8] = 312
